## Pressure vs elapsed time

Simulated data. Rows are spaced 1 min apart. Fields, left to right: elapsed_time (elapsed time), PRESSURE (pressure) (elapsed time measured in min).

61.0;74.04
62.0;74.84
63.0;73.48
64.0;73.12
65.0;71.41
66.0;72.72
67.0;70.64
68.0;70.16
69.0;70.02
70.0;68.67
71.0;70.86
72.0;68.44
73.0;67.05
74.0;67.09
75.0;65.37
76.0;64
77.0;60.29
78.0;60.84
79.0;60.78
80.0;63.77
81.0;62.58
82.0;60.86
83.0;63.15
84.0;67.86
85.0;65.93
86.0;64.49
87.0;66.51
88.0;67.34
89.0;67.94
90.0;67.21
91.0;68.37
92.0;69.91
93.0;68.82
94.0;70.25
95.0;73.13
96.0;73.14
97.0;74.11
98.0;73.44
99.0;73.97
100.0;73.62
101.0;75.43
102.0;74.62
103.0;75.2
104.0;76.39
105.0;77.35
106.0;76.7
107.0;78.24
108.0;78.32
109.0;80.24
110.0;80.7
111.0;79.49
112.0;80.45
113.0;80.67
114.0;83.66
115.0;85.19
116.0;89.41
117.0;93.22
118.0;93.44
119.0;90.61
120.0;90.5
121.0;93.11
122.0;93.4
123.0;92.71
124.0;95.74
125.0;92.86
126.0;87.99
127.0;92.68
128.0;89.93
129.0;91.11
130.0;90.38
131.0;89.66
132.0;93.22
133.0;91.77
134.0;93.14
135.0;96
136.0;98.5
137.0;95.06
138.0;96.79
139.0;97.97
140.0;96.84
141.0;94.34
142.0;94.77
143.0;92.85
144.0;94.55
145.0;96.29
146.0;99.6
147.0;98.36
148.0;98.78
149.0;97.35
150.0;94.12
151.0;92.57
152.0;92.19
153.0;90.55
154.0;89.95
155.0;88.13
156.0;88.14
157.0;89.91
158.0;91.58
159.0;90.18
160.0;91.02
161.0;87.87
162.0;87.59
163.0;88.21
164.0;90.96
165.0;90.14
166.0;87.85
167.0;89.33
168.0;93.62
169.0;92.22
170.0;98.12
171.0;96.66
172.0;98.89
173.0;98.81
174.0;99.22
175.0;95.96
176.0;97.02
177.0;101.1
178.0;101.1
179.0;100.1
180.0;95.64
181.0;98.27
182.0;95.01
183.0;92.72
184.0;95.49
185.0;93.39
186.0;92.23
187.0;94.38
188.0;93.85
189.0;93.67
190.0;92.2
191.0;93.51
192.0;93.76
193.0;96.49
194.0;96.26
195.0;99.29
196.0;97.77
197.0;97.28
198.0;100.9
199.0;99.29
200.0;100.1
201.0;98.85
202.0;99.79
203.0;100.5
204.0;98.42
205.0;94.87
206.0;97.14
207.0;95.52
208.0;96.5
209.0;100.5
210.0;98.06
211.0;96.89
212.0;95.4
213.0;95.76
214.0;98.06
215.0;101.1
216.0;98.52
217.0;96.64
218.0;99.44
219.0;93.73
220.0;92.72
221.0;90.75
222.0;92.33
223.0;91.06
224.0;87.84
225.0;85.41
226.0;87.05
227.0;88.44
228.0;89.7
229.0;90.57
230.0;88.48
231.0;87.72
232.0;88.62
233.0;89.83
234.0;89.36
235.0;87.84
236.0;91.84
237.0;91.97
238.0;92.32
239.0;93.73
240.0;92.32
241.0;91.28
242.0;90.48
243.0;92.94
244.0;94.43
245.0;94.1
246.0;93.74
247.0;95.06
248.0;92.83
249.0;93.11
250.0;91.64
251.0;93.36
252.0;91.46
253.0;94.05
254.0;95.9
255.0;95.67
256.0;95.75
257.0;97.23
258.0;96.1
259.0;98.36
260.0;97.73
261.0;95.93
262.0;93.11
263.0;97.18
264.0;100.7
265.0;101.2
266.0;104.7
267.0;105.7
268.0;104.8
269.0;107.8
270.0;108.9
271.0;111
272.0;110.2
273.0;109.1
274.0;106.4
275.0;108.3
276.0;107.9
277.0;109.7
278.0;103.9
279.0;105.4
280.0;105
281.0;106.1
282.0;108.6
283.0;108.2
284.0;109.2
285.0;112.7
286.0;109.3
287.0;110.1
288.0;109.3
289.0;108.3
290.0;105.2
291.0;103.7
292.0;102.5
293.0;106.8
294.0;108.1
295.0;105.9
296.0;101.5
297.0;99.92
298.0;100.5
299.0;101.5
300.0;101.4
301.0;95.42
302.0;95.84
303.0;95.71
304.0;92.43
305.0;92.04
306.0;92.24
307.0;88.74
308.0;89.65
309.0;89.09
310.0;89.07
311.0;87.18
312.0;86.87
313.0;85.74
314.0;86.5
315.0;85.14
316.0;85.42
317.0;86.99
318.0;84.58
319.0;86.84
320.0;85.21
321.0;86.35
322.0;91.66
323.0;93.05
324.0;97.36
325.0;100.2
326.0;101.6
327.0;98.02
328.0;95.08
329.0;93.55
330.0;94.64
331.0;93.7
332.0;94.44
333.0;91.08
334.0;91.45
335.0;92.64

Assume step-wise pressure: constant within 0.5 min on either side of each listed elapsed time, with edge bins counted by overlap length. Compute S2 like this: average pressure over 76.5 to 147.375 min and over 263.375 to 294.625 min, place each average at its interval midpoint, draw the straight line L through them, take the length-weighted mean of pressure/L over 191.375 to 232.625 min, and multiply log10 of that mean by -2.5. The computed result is 0.02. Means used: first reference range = 81.6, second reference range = 107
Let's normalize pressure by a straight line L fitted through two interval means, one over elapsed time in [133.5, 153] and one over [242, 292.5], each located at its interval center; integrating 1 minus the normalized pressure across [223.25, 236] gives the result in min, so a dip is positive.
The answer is 1.44 min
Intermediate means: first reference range 95.7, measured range 88.6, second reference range 102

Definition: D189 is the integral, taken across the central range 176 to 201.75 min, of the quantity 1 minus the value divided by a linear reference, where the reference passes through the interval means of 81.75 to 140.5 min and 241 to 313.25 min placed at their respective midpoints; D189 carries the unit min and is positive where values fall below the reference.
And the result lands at -1.8 min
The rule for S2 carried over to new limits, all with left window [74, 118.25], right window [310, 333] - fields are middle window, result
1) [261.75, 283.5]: -0.21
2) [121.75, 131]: -0.22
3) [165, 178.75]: -0.21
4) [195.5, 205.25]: -0.22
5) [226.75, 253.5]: -0.09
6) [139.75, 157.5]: -0.22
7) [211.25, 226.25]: -0.14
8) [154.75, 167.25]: -0.15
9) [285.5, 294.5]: -0.21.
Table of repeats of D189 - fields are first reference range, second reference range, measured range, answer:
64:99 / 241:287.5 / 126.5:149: -4.82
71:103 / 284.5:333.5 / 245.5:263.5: -1.19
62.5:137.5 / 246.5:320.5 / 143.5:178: -3.66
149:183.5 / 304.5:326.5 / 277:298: -3.74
